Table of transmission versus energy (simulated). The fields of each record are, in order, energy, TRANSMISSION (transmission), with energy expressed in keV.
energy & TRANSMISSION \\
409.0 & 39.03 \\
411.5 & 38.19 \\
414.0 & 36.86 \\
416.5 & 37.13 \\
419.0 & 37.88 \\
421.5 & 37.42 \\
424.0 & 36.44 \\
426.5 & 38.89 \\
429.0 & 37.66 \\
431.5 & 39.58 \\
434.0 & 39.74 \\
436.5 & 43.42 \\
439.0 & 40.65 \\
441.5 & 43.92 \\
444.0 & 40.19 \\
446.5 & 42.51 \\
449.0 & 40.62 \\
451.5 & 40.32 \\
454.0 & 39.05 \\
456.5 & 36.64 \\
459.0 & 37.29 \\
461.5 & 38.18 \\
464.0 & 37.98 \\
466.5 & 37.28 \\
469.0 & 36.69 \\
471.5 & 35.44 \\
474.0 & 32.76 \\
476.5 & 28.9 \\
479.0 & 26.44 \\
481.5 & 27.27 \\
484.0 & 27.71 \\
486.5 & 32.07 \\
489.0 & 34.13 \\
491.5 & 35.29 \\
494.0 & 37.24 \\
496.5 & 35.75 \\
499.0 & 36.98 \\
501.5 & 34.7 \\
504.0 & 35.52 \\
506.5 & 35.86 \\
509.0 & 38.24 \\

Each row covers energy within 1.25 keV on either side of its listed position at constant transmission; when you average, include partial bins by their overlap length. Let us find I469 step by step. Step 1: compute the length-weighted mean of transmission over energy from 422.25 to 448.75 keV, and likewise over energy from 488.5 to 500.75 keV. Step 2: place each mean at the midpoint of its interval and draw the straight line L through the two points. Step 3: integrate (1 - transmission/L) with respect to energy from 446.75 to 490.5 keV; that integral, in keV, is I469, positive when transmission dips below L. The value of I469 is 3.6 keV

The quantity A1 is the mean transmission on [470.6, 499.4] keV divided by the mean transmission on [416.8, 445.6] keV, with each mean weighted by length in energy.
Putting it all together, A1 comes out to 0.82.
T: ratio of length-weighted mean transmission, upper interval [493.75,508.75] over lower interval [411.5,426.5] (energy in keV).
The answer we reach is 0.97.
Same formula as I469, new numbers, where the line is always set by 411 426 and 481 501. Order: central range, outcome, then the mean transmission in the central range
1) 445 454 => -1.3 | 40.8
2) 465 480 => 0.6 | 33.1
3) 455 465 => -0.7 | 37.5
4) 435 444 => -1.5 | 42.2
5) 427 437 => -0.8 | 39.8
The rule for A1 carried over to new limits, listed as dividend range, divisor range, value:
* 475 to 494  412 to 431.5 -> 0.82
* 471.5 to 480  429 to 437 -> 0.76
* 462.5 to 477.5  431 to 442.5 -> 0.84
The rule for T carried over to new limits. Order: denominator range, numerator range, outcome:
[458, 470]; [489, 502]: 0.96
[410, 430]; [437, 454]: 1.10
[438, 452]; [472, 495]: 0.76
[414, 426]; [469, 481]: 0.84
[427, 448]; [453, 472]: 0.91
